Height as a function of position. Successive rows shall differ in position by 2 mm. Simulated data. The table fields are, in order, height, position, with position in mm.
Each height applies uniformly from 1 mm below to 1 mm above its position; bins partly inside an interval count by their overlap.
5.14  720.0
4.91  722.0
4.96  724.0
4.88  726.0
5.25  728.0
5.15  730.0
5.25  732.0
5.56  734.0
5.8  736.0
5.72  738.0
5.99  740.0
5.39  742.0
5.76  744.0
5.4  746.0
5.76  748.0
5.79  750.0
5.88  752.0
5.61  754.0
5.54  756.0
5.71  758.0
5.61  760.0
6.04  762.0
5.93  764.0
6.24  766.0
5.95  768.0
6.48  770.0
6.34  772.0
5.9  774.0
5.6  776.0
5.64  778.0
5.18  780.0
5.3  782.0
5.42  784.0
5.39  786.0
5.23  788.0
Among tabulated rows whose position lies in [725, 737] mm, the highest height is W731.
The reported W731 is 5.8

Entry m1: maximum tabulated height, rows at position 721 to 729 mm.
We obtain 5.25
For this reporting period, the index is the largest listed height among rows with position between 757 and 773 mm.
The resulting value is 6.48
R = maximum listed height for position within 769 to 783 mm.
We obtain 6.48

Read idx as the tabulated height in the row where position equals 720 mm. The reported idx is 5.14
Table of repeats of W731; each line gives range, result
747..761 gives 5.88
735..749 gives 5.99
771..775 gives 6.34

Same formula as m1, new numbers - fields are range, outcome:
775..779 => 5.64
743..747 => 5.76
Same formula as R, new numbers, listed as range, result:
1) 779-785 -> 5.42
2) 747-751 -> 5.79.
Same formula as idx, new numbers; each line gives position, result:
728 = 5.25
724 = 4.96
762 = 6.04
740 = 5.99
